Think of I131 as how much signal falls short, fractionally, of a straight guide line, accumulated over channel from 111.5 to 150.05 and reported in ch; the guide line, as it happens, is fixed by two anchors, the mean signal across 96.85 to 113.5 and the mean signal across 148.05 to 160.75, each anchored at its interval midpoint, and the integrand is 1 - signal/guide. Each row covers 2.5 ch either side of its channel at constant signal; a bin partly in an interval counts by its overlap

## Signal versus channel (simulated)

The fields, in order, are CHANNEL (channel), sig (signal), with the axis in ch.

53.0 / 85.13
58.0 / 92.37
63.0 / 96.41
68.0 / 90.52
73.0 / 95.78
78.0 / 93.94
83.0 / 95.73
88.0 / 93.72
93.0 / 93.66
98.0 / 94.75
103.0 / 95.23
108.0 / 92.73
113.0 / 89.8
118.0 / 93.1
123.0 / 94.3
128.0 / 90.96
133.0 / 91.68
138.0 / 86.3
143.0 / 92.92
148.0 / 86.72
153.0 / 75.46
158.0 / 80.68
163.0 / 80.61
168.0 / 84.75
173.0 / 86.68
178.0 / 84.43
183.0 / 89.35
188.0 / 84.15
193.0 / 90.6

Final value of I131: -2.0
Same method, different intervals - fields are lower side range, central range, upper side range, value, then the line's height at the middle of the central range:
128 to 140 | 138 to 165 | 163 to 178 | 1.1 ch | 87.2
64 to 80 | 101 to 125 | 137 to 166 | -1.2 ch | 88.5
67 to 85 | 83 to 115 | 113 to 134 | -0.1 ch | 93.3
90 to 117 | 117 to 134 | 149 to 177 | -0.7 ch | 89.1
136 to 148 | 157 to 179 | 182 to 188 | 1.1 ch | 88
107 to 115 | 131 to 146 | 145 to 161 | -1.0 ch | 84.7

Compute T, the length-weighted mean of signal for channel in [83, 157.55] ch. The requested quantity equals 90.7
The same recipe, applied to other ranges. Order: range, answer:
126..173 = 85.6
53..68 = 92.2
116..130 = 92.8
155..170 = 81.7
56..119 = 93.7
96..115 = 93.2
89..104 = 94.4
